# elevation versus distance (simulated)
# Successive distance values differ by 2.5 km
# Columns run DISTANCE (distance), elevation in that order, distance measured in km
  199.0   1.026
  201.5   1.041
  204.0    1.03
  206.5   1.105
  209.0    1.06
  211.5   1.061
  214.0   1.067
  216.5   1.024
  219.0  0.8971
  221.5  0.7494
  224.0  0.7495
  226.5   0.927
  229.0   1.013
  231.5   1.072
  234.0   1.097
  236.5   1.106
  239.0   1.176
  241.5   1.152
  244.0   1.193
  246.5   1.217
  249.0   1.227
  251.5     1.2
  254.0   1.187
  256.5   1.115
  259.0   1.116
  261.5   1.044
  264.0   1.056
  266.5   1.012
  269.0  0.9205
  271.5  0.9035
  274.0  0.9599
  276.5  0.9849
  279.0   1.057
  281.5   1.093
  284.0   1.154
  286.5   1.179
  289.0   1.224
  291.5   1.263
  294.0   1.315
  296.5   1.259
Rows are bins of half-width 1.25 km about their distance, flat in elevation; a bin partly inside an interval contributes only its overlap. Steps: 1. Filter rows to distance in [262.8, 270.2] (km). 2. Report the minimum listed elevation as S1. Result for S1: 0.9205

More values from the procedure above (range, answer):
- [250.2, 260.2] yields 1.115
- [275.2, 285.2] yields 0.9849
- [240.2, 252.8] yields 1.152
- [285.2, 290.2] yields 1.179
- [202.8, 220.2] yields 0.8971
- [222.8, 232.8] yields 0.7495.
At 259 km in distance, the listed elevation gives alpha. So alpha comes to 1.116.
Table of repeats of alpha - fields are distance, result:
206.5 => 1.105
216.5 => 1.024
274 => 0.9599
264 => 1.056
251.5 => 1.2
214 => 1.067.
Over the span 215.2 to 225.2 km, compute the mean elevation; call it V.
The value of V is 0.857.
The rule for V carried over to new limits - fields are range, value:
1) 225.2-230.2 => 0.967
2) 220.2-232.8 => 0.903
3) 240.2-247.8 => 1.19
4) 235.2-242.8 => 1.14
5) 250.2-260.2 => 1.16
